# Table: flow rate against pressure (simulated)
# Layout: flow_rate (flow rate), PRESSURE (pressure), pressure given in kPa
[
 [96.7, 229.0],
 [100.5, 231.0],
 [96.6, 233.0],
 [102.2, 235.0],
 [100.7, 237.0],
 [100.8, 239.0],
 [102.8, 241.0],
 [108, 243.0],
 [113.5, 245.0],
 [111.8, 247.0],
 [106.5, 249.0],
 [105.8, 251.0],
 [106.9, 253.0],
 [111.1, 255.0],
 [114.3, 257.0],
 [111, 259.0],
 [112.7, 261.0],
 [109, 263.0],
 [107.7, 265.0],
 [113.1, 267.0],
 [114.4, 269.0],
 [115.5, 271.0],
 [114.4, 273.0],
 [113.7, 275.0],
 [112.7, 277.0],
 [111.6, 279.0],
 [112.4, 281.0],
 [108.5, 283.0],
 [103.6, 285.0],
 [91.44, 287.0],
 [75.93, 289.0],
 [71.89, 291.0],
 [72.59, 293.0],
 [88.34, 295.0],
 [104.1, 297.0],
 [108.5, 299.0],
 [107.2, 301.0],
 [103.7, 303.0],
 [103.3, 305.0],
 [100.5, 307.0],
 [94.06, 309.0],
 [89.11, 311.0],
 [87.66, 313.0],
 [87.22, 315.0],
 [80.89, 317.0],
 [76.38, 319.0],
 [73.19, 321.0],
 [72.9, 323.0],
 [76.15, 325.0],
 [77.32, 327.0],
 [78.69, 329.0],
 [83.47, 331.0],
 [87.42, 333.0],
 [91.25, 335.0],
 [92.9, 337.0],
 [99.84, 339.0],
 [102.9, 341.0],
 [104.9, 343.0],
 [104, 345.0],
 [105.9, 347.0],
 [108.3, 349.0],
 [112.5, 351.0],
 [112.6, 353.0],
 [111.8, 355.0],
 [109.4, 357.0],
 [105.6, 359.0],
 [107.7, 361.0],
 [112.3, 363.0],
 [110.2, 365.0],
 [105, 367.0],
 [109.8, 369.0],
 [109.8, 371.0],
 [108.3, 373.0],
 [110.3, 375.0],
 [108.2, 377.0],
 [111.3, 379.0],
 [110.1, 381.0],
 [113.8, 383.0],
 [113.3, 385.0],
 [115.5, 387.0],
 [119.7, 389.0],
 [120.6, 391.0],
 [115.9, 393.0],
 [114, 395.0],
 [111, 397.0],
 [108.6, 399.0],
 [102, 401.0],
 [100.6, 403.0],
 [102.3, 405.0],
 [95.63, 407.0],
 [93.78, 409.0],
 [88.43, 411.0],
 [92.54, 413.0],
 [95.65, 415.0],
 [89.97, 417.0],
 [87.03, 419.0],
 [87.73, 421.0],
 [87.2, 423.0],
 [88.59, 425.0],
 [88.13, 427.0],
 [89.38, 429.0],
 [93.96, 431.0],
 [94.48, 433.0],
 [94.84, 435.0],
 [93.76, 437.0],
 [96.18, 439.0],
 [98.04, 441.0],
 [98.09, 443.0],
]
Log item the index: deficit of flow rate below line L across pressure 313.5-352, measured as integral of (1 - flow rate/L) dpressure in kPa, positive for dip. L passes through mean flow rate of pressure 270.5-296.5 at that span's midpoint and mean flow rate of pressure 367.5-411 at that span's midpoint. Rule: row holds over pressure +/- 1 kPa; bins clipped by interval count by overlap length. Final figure 5.0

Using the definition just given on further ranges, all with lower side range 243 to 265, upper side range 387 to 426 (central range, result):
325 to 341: 2.7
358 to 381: -1.4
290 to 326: 6.0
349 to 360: -0.7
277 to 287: 0.1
